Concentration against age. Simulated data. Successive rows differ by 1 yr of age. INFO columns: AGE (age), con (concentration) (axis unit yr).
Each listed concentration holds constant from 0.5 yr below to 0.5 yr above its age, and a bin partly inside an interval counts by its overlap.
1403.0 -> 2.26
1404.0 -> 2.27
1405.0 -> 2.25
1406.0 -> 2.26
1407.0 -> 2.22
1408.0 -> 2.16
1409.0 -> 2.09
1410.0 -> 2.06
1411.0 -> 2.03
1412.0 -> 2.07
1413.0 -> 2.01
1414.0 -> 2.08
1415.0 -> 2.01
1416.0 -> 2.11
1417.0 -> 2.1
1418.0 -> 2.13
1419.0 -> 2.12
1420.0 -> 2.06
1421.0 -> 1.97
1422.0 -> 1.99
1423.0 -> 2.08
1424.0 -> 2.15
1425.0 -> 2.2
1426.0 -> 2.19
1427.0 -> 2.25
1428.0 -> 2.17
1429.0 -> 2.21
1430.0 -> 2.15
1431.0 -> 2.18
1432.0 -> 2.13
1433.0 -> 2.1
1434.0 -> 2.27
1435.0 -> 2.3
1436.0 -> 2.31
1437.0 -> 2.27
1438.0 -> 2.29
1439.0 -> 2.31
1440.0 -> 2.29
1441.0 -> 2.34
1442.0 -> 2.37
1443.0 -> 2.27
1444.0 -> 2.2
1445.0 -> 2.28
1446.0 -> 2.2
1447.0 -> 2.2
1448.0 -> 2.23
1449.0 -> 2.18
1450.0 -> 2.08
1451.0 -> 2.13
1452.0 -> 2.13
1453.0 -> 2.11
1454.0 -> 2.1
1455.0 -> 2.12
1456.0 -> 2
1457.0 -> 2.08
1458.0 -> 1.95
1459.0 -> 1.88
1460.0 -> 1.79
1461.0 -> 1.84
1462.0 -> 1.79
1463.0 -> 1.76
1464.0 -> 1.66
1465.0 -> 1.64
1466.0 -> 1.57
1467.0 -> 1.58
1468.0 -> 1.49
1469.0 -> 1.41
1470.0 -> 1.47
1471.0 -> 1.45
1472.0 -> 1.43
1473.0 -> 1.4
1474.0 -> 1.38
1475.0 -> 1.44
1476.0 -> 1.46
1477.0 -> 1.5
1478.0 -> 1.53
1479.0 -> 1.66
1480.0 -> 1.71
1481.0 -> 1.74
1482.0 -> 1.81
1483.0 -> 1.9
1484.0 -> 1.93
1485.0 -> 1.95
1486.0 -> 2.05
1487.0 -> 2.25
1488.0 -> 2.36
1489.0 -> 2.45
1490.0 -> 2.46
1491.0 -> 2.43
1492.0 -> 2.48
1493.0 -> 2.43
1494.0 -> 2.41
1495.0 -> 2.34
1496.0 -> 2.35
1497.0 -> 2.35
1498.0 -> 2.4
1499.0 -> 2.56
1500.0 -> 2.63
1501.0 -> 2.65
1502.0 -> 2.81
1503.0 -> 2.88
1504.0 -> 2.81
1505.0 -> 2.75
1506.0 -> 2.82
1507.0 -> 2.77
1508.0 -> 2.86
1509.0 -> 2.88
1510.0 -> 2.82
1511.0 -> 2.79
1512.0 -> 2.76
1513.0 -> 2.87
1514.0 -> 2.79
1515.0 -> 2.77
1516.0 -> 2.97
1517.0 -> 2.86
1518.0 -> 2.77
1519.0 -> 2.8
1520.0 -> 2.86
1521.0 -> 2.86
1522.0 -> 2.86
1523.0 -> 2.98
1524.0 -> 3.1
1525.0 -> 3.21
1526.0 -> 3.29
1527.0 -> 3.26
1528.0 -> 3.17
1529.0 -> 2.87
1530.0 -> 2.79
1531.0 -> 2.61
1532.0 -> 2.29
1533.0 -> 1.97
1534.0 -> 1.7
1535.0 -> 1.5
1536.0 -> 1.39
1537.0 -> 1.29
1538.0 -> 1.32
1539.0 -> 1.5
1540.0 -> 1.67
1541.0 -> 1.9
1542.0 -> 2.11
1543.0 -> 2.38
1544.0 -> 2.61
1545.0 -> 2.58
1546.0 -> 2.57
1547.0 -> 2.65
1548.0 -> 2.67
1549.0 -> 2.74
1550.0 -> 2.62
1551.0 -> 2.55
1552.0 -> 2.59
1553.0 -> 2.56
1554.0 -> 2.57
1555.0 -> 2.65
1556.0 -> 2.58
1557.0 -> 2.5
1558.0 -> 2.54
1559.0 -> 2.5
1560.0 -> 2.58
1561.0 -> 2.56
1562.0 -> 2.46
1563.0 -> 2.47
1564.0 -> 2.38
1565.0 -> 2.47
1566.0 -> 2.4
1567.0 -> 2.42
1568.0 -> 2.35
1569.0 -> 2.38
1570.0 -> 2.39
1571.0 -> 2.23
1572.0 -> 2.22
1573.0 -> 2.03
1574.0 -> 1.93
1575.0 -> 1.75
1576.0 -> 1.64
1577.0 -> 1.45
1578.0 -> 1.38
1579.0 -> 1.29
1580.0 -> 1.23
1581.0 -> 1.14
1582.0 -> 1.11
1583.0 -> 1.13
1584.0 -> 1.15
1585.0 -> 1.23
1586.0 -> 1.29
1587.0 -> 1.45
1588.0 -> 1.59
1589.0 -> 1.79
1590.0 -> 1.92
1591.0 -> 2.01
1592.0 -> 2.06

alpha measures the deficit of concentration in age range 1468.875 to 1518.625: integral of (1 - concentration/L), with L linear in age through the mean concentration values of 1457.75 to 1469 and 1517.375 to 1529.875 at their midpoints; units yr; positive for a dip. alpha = 2.1 yr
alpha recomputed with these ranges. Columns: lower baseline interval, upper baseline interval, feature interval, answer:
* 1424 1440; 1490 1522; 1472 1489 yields 5.2 yr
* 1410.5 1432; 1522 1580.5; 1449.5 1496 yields 6.4 yr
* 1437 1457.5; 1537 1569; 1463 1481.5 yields 5.8 yr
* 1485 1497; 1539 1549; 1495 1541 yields -4.6 yr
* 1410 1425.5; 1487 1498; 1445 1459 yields 0.7 yr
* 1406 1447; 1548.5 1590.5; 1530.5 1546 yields 1.0 yr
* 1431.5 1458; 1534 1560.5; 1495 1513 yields -3.7 yr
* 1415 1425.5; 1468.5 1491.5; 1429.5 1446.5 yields -2.1 yr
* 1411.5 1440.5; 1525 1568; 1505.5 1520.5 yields -3.2 yr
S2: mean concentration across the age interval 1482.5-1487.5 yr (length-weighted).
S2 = 2.02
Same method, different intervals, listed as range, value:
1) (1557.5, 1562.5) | 2.53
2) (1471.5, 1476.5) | 1.42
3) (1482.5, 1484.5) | 1.92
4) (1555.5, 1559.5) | 2.53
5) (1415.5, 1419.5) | 2.12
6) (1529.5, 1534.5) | 2.27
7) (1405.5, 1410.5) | 2.16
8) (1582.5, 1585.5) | 1.17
